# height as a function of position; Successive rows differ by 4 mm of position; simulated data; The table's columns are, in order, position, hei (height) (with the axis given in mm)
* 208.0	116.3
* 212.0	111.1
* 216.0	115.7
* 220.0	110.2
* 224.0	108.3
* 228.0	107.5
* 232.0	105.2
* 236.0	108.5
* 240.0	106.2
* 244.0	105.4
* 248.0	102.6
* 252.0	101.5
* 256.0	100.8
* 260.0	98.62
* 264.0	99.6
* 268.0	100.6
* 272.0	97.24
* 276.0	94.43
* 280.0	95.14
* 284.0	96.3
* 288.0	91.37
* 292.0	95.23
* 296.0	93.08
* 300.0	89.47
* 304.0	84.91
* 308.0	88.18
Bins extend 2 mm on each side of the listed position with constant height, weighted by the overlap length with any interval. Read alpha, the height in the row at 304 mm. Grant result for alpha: 84.91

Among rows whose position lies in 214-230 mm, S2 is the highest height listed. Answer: 115.7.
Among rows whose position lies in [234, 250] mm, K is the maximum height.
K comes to 108.5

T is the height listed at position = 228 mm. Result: 107.5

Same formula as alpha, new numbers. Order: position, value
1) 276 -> 94.43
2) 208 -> 116.3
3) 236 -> 108.5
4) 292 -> 95.23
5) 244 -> 105.4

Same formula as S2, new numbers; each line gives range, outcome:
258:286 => 100.6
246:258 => 102.6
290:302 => 95.23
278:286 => 96.3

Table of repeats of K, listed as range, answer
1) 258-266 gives 99.6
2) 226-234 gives 107.5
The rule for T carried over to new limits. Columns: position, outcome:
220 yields 110.2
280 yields 95.14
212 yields 111.1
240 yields 106.2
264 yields 99.6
